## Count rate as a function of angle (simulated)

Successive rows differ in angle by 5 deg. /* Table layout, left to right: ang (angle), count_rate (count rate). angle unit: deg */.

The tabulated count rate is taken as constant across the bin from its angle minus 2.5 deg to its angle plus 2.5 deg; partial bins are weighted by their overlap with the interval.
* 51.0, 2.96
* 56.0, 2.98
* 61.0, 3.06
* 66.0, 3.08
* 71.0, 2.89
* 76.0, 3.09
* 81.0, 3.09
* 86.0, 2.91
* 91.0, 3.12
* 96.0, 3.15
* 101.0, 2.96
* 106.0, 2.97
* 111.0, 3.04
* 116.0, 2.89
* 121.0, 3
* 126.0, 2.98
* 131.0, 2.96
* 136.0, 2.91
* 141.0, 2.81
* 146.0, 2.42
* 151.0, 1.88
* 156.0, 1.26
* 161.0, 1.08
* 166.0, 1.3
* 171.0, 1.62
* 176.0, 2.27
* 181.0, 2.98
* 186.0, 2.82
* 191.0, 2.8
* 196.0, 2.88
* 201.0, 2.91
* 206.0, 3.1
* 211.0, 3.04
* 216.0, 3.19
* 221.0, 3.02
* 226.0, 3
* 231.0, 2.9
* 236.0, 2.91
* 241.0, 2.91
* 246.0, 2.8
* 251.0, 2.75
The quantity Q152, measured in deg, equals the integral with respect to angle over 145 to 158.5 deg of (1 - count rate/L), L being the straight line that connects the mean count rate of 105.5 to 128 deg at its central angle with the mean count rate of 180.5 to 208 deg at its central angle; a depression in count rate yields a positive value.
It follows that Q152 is 5.3 deg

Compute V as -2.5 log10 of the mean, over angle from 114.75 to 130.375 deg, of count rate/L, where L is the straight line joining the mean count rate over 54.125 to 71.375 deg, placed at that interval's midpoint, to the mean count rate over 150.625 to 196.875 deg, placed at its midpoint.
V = -0.18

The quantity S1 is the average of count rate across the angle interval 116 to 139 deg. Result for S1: 2.95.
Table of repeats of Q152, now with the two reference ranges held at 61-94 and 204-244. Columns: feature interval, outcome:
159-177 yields 8.9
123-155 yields 4.5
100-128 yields 0.5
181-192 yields 0.6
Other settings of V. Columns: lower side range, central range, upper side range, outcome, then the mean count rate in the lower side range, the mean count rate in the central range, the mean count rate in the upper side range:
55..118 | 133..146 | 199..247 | 0.09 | 3.02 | 2.78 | 2.98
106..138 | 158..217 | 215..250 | 0.19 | 2.96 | 2.47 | 2.94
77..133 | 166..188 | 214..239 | 0.30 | 3.01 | 2.29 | 3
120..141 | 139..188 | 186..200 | 0.38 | 2.94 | 2.03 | 2.84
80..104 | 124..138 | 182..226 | 0.02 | 3.04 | 2.95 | 2.97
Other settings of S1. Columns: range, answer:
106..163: 2.51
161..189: 2.11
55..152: 2.92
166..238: 2.76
